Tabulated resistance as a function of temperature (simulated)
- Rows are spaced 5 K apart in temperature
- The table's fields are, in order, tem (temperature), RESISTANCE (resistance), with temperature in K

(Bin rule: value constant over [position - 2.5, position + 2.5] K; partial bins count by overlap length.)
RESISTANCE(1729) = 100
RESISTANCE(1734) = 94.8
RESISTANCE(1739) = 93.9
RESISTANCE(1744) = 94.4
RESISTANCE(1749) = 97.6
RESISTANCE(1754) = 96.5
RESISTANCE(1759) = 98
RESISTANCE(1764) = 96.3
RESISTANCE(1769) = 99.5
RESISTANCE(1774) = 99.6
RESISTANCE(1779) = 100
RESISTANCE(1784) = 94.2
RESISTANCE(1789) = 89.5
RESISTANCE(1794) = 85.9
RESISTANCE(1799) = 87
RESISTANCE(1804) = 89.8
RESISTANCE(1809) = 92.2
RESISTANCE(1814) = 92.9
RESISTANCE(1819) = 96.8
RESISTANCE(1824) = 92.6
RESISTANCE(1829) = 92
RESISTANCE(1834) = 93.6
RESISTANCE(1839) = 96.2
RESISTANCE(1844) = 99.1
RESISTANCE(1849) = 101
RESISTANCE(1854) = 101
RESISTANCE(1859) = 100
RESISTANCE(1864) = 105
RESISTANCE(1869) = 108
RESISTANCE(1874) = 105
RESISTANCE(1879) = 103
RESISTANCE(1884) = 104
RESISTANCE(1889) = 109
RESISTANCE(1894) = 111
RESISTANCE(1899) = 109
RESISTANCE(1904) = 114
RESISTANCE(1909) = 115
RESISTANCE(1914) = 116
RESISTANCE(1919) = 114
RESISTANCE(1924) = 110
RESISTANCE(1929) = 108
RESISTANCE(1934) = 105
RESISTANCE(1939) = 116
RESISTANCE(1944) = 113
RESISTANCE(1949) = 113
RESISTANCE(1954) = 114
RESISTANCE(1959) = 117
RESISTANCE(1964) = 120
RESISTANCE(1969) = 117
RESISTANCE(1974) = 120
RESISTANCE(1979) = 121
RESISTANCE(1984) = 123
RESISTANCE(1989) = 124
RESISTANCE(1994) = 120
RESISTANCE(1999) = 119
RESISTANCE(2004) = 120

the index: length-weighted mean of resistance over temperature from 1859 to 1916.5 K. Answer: 109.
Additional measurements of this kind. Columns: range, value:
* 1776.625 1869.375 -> 95.3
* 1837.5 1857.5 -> 99.5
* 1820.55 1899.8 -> 102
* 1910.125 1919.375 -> 115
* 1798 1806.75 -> 88.7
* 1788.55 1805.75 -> 87.8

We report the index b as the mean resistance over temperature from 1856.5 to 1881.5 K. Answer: 104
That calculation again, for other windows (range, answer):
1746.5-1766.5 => 97.1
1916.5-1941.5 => 111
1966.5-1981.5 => 119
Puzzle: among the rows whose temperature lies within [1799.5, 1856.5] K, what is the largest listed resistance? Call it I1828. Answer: 101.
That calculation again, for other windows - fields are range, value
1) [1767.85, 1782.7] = 100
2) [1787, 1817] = 92.9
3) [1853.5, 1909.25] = 115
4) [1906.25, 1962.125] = 117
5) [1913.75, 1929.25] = 116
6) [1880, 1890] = 109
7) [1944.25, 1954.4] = 114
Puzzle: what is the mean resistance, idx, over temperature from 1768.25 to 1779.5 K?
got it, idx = 99.7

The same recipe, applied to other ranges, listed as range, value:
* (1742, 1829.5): 94.2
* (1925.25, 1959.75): 112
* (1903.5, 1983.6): 115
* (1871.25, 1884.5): 104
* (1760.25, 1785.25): 98.1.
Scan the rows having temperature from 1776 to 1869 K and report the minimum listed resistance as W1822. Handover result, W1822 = 85.9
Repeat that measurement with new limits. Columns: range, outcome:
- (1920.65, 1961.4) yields 105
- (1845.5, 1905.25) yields 100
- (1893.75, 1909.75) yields 109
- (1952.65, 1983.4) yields 114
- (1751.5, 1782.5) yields 96.3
